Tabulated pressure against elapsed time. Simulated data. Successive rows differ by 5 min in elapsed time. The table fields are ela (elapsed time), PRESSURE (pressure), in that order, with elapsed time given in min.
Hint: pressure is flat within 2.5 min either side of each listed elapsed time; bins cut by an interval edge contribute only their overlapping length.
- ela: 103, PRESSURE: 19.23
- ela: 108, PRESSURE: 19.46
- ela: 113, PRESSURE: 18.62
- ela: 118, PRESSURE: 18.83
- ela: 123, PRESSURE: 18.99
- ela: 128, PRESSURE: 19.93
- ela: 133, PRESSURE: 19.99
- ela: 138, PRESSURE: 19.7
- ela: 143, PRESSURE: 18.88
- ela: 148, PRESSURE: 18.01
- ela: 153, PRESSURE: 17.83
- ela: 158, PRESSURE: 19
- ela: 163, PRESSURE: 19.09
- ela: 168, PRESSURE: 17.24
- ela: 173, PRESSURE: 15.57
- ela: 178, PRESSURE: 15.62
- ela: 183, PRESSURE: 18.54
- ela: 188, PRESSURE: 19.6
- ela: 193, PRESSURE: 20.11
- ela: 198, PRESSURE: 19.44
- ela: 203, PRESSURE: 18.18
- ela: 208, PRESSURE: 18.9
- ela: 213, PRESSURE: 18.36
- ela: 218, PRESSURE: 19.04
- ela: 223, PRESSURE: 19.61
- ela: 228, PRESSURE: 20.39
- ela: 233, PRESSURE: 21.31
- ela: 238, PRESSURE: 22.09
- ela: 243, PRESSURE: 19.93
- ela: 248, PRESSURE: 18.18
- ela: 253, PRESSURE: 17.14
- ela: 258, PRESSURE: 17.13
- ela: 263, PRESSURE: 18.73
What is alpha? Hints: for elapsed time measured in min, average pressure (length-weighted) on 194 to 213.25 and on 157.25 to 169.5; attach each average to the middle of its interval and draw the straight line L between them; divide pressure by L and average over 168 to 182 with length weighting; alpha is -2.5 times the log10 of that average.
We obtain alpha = 0.15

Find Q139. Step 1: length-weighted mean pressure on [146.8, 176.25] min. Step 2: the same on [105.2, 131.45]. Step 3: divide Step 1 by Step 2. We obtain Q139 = 0.92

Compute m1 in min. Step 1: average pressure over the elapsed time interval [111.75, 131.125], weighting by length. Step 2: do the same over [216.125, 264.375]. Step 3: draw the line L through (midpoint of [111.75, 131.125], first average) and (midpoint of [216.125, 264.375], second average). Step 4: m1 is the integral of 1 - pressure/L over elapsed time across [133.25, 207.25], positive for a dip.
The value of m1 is 3.2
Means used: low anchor 19.2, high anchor 19.4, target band 18.4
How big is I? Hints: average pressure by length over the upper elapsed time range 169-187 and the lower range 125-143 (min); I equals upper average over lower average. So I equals 0.9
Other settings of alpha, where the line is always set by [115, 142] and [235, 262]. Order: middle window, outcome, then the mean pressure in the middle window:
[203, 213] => 0.03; 18.6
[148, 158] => 0.07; 18.2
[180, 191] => 0.01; 19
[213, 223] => 0.00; 19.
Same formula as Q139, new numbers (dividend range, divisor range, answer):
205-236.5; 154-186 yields 1.12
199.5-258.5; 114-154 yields 1.01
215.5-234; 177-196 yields 1.07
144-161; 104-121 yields 0.97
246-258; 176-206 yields 0.94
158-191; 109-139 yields 0.92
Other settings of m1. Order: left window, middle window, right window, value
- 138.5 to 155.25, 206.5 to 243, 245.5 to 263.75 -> -4.25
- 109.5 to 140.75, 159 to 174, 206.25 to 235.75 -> 1.41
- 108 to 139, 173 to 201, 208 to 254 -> 1.61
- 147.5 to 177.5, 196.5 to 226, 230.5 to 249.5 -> 0.76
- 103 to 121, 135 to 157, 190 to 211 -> 0.46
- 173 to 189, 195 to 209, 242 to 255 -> -0.95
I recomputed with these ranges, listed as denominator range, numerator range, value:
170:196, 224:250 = 1.14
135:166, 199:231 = 1.02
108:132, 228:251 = 1.06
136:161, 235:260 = 1.02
